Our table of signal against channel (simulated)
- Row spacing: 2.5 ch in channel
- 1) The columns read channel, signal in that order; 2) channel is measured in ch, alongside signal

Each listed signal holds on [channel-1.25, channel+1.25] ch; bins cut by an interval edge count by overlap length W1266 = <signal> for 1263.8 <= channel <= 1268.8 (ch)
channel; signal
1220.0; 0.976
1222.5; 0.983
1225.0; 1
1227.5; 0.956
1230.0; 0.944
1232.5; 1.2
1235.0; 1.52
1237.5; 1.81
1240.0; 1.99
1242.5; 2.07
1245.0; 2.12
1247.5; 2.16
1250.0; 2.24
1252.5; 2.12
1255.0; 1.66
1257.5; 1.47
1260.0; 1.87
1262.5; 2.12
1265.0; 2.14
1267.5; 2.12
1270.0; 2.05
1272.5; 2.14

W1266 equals 2.13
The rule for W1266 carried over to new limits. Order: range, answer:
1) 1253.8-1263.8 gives 1.78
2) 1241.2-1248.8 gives 2.12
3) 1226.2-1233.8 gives 1.04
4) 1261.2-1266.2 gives 2.13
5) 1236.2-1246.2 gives 1.99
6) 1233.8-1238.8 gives 1.67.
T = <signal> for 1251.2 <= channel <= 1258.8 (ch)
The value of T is 1.75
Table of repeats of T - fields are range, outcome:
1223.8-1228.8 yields 0.977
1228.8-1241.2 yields 1.49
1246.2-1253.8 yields 2.17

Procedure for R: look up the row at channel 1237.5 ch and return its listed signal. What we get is 1.81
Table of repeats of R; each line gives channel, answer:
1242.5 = 2.07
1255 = 1.66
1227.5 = 0.956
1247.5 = 2.16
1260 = 1.87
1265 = 2.14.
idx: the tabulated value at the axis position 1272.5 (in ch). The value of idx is 2.14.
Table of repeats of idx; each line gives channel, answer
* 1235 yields 1.52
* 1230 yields 0.944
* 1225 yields 1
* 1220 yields 0.976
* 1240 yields 1.99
